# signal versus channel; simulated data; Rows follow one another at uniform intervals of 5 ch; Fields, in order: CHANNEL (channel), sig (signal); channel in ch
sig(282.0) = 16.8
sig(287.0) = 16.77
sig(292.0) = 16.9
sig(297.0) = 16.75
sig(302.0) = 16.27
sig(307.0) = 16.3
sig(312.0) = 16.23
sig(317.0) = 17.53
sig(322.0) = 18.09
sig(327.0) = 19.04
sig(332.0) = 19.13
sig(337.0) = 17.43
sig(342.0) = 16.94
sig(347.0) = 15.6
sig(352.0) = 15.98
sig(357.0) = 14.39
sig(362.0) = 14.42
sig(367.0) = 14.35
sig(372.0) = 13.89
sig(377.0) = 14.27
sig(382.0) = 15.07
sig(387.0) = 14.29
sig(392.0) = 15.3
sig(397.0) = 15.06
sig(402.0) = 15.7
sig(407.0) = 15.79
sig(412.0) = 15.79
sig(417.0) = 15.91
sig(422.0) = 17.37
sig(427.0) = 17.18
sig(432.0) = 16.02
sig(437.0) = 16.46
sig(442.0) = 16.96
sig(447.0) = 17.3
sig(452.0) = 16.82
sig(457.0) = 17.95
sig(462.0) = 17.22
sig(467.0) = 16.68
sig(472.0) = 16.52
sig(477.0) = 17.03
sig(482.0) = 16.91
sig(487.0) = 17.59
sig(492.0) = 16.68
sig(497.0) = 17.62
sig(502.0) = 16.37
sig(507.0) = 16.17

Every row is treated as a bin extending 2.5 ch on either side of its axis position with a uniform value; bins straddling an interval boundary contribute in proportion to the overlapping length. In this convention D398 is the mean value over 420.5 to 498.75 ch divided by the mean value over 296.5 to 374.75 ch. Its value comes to 1.04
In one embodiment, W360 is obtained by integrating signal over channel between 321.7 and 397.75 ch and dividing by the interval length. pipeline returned 15.8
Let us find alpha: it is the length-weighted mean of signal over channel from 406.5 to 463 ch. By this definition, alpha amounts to 16.8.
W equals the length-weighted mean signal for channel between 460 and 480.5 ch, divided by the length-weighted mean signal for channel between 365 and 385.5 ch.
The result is 1.17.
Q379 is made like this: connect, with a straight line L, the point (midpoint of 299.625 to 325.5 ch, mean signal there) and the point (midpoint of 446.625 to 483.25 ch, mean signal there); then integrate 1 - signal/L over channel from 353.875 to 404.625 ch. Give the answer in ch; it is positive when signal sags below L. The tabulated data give 6.9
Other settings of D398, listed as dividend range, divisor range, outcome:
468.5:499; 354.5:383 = 1.19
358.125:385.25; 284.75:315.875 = 0.87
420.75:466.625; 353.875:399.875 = 1.17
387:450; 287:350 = 0.94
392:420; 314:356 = 0.90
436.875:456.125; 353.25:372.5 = 1.18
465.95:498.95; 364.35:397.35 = 1.17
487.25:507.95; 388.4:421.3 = 1.08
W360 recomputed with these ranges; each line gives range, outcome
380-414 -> 15.3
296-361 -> 16.8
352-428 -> 15.2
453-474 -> 17.1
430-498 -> 17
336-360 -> 15.9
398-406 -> 15.6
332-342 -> 17.7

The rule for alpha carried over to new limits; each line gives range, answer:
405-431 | 16.4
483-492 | 17.2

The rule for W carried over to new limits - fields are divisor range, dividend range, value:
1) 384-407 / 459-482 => 1.11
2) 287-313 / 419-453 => 1.02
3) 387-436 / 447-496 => 1.07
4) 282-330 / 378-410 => 0.89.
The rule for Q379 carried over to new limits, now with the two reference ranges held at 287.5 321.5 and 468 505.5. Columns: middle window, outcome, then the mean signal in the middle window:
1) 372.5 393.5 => 2.7 ch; 14.6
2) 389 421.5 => 2.3 ch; 15.7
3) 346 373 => 3.3 ch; 14.8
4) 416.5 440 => 0.3 ch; 16.7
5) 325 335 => -1.3 ch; 19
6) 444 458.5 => -0.4 ch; 17.3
